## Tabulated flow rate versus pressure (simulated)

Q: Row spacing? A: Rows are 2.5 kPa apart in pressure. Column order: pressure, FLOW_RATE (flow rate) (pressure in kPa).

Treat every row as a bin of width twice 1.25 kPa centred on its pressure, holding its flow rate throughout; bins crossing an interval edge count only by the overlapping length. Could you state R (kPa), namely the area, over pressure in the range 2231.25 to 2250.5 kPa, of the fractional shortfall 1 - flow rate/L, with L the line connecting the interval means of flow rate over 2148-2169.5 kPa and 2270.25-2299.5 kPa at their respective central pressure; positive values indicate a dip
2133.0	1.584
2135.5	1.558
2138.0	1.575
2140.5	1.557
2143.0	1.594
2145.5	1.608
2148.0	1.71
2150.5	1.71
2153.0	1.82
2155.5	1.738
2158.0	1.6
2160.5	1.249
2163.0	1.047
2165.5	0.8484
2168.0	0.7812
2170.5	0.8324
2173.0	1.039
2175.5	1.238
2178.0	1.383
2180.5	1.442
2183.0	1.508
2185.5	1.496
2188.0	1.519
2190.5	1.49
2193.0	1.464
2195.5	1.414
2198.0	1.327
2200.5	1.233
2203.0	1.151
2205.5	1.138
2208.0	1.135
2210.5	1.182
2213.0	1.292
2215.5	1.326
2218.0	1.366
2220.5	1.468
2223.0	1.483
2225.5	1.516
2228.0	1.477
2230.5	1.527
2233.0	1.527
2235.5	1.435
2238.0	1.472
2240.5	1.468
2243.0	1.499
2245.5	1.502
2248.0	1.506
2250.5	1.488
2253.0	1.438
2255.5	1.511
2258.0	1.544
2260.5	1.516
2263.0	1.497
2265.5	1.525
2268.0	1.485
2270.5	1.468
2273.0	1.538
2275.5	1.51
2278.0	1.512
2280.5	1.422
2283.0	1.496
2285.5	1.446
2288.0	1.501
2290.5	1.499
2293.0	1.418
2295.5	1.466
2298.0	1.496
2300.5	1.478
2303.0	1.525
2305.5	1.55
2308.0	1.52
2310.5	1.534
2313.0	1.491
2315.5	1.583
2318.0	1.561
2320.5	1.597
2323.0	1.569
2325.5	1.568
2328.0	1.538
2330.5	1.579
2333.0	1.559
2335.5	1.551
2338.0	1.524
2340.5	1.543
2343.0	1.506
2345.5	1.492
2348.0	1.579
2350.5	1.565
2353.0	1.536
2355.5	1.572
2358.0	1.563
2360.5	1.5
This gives -0.64 kPa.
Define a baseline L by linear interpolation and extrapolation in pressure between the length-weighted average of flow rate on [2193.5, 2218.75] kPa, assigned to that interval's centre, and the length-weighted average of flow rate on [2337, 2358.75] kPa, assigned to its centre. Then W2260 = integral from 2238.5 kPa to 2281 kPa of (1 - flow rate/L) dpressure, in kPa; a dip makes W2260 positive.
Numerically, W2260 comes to -4.0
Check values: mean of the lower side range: 1.26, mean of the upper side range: 1.54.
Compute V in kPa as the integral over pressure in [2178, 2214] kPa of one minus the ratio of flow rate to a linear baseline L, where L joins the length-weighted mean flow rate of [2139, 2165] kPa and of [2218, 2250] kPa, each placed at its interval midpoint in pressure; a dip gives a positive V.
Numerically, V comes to 4.0 kPa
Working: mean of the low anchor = 1.54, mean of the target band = 1.34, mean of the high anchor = 1.49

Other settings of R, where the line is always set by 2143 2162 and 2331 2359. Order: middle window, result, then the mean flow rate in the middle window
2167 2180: 4.3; 1.08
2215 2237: 1.8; 1.46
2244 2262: 0.9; 1.5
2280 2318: 1.6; 1.5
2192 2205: 2.4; 1.3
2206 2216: 2.4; 1.22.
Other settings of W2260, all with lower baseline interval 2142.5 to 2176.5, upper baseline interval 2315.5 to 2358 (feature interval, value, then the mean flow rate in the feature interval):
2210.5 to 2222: 0.51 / 1.35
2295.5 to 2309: 0.02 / 1.51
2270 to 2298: 0.17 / 1.48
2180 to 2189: -0.82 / 1.49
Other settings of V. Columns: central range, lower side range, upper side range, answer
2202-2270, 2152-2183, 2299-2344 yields -2.0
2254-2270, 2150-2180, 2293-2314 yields -0.9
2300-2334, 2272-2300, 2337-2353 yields -0.9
